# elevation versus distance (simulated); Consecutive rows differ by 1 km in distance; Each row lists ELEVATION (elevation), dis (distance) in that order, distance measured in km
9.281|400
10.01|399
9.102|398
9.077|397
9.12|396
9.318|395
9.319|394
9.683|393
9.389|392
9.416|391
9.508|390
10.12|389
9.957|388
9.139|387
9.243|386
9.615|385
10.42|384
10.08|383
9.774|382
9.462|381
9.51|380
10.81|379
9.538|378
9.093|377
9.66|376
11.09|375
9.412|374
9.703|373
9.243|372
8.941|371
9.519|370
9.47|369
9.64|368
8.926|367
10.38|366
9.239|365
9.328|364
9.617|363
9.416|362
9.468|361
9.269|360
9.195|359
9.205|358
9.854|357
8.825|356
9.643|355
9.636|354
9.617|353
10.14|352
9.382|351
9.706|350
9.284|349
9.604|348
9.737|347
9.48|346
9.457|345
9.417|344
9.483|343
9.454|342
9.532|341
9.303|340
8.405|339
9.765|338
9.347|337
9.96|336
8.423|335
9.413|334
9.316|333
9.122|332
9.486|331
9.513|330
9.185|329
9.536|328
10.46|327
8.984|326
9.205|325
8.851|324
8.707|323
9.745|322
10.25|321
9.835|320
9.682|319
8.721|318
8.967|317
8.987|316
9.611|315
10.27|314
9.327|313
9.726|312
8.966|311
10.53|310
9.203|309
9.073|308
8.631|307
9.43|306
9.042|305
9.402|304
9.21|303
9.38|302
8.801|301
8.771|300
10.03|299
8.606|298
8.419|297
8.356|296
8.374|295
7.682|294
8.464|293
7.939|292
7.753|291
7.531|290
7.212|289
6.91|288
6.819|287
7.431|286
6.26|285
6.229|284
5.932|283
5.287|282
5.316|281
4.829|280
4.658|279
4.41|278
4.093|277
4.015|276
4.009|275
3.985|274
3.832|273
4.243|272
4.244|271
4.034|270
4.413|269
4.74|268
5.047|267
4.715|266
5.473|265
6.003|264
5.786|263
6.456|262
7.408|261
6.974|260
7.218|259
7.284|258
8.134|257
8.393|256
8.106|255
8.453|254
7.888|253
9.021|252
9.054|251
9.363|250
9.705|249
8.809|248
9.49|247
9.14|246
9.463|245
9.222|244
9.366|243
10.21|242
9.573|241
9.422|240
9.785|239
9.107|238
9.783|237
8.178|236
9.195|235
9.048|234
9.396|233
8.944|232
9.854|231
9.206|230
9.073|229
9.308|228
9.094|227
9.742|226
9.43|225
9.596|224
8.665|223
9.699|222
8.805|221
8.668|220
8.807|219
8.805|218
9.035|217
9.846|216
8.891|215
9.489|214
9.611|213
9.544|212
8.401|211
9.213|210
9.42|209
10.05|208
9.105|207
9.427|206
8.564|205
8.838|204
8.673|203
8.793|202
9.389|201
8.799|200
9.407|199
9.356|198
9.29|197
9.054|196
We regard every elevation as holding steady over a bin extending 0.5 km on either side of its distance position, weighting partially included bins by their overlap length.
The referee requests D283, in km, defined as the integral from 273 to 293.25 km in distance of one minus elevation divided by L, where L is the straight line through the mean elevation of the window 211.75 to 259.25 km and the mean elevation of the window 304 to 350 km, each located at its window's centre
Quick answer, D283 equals 7.4 km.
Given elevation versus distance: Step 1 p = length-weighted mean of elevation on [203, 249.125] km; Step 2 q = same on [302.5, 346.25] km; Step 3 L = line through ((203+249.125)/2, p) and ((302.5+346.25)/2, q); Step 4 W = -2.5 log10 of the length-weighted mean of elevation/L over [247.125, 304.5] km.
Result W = 0.33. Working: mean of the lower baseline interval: 9.25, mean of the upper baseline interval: 9.37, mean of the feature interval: 6.88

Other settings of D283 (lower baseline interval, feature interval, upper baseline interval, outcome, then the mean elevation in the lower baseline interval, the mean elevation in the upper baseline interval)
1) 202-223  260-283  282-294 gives 8.0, 9.12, 7.08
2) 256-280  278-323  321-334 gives -4.0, 5.32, 9.38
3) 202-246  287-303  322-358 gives 1.8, 9.24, 9.41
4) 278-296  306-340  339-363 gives -4.7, 6.72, 9.46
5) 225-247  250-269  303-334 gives 4.8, 9.34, 9.39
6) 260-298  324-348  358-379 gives -3.4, 5.95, 9.53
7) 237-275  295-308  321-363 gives -0.8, 7.38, 9.42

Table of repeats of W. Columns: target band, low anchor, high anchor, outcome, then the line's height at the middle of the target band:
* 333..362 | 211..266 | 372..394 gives 0.006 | 9.48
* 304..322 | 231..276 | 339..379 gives -0.094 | 8.65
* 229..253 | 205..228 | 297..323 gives -0.003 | 9.26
